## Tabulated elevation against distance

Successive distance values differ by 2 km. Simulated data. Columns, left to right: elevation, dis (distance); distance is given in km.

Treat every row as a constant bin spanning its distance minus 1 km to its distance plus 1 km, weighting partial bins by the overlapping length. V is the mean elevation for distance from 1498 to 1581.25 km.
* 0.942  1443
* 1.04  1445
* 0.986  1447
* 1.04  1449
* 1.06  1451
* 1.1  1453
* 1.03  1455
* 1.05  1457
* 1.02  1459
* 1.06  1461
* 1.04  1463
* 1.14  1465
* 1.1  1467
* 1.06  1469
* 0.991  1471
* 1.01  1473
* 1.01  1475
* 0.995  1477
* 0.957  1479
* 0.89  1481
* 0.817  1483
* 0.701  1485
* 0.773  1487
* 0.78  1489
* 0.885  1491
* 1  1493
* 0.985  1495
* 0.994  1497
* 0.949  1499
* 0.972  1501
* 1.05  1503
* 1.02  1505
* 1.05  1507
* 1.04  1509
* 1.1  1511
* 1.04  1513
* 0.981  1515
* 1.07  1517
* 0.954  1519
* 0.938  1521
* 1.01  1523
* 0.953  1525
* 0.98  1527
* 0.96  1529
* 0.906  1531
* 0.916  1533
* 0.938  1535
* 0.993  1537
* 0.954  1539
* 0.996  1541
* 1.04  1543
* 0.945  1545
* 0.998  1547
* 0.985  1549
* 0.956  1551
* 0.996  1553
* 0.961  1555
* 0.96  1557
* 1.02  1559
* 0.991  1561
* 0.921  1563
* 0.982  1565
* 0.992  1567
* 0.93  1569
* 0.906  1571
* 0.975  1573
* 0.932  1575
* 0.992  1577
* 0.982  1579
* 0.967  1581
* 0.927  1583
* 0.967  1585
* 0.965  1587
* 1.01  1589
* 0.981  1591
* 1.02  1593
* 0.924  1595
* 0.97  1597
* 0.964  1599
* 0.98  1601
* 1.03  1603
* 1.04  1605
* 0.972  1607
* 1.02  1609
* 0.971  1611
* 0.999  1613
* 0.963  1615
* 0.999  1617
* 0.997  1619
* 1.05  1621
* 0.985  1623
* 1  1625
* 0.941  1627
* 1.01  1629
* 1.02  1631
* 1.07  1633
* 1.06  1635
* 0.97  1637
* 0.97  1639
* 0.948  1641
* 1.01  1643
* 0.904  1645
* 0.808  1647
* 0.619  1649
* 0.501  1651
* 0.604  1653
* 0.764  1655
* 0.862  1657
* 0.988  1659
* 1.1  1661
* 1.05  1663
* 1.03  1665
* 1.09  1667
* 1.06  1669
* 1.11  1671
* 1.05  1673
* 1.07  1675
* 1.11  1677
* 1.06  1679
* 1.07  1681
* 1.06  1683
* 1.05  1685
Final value 0.981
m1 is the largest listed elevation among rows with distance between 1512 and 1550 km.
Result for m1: 1.07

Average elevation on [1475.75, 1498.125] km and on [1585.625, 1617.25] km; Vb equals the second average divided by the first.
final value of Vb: 1.1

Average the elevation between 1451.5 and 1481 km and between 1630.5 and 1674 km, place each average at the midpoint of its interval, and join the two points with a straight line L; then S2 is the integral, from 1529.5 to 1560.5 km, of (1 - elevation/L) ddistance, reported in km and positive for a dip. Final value 0.7 km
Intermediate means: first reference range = 1.04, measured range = 0.971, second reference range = 0.935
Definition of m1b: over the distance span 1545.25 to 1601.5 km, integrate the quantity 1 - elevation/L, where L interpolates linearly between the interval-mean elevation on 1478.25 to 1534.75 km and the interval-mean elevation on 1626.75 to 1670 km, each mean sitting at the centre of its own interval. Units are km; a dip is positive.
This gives -1.8 km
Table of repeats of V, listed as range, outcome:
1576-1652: 0.961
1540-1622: 0.98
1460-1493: 0.952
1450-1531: 0.987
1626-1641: 1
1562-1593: 0.964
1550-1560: 0.979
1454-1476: 1.05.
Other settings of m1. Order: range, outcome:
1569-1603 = 1.03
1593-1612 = 1.04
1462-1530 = 1.14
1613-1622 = 1.05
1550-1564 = 1.02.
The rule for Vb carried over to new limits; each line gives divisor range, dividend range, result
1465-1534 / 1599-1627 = 1.03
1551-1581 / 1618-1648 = 1.02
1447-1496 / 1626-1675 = 0.96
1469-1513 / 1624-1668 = 0.97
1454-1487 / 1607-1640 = 1.02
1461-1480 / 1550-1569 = 0.94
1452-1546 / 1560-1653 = 0.97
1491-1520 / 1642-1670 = 0.88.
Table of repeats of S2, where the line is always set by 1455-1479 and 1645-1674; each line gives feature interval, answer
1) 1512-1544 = 0.61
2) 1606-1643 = -2.79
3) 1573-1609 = -1.06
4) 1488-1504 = 1.04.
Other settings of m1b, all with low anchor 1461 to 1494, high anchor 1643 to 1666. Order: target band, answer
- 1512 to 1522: -0.7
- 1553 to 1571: -1.3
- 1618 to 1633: -2.5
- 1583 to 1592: -0.9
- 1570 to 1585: -1.1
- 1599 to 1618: -2.7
